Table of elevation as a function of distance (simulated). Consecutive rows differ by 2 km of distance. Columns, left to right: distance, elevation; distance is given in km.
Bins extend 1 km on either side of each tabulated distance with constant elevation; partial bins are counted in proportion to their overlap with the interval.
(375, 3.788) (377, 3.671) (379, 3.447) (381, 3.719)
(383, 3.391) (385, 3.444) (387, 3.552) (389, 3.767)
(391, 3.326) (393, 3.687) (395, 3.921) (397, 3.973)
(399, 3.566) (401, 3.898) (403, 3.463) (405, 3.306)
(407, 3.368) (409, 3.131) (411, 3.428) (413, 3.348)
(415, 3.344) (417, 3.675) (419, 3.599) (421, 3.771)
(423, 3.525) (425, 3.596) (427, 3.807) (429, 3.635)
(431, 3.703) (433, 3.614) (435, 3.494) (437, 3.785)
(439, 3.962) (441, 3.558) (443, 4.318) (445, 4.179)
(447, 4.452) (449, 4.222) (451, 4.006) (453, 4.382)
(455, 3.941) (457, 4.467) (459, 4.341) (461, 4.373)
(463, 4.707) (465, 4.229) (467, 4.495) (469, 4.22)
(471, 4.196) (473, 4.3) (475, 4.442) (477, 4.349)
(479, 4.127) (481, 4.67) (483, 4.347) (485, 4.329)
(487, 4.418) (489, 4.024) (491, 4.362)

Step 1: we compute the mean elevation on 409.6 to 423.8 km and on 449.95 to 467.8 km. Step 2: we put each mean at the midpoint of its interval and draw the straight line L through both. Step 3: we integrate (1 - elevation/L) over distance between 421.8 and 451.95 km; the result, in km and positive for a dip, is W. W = 0.4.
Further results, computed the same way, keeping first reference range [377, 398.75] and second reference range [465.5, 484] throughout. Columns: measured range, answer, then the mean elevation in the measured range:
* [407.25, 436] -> 2.7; 3.54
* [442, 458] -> -0.4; 4.25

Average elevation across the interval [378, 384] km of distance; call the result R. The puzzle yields 3.52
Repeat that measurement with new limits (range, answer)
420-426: 3.63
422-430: 3.64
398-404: 3.64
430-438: 3.65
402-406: 3.38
